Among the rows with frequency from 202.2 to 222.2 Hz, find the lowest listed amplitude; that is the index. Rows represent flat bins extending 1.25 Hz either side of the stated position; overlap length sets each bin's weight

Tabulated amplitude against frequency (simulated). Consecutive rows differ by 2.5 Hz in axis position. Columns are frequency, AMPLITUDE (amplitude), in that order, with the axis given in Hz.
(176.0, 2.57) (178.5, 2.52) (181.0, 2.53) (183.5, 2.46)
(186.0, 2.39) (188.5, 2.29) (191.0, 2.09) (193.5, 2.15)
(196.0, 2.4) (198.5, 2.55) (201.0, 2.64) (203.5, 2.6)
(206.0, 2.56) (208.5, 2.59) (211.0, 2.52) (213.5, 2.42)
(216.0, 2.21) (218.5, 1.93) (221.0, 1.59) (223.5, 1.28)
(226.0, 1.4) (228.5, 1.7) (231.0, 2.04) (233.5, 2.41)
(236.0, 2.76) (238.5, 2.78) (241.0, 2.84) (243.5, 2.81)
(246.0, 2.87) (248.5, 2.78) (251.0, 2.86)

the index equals 1.59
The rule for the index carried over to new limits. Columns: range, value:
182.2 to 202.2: 2.09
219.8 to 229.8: 1.28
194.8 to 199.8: 2.4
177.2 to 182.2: 2.52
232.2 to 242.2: 2.41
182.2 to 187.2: 2.39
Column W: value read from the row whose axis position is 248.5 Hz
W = 2.78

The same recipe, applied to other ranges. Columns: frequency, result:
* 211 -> 2.52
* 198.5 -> 2.55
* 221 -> 1.59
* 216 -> 2.21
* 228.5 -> 1.7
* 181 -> 2.53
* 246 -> 2.87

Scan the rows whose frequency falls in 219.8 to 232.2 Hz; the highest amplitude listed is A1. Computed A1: 2.04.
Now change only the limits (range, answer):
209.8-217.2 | 2.52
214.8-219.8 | 2.21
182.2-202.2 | 2.64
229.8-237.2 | 2.76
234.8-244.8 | 2.84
